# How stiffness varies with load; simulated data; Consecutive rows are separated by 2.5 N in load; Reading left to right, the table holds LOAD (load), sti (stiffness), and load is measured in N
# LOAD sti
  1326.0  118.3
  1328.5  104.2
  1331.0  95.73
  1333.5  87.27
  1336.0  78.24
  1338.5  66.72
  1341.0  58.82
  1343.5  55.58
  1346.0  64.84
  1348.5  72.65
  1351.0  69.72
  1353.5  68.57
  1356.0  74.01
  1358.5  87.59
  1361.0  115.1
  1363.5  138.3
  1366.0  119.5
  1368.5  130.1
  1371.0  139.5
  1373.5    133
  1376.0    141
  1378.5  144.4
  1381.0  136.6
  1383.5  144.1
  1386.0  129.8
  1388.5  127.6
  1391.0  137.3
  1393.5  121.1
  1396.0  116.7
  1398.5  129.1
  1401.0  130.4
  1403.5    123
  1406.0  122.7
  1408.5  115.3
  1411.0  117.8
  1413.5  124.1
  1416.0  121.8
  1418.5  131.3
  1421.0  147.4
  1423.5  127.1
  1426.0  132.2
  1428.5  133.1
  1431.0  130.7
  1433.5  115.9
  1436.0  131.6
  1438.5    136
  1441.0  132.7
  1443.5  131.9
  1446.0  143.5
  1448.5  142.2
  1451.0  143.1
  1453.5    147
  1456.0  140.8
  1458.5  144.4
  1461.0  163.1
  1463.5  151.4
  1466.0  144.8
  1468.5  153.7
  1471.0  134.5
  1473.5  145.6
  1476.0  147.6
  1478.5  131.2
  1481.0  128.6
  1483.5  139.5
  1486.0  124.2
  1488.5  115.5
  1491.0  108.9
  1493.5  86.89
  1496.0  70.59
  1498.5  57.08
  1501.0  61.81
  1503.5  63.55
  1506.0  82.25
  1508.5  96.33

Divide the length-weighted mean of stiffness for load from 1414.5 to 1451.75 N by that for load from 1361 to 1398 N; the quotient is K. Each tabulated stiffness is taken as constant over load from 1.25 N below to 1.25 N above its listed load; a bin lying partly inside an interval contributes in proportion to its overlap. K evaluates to 1.01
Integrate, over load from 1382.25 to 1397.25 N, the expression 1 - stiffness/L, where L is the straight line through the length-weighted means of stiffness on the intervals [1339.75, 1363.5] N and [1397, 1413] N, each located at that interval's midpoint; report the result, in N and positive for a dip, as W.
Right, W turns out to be -2.7 N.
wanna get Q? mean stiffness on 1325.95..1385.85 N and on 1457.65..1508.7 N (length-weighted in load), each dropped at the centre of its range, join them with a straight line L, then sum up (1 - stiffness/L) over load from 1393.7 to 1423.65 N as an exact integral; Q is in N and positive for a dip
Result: -4.7 N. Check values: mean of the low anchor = 102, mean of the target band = 125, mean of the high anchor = 117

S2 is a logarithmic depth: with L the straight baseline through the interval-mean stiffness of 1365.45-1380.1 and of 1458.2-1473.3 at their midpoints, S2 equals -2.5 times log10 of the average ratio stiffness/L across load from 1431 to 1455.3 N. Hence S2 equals 0.07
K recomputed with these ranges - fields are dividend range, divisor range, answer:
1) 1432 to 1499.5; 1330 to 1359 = 1.79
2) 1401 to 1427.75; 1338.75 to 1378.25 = 1.29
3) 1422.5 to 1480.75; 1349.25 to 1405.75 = 1.16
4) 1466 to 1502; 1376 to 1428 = 0.90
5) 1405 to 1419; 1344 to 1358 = 1.73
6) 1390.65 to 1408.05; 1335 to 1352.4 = 1.87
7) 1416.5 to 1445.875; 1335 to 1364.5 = 1.68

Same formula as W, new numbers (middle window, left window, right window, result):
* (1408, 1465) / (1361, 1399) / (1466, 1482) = 0.86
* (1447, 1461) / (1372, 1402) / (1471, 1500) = -2.90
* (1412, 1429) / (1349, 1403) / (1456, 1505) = -1.52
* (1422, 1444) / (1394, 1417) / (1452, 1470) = 0.85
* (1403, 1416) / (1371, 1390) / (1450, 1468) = 1.88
